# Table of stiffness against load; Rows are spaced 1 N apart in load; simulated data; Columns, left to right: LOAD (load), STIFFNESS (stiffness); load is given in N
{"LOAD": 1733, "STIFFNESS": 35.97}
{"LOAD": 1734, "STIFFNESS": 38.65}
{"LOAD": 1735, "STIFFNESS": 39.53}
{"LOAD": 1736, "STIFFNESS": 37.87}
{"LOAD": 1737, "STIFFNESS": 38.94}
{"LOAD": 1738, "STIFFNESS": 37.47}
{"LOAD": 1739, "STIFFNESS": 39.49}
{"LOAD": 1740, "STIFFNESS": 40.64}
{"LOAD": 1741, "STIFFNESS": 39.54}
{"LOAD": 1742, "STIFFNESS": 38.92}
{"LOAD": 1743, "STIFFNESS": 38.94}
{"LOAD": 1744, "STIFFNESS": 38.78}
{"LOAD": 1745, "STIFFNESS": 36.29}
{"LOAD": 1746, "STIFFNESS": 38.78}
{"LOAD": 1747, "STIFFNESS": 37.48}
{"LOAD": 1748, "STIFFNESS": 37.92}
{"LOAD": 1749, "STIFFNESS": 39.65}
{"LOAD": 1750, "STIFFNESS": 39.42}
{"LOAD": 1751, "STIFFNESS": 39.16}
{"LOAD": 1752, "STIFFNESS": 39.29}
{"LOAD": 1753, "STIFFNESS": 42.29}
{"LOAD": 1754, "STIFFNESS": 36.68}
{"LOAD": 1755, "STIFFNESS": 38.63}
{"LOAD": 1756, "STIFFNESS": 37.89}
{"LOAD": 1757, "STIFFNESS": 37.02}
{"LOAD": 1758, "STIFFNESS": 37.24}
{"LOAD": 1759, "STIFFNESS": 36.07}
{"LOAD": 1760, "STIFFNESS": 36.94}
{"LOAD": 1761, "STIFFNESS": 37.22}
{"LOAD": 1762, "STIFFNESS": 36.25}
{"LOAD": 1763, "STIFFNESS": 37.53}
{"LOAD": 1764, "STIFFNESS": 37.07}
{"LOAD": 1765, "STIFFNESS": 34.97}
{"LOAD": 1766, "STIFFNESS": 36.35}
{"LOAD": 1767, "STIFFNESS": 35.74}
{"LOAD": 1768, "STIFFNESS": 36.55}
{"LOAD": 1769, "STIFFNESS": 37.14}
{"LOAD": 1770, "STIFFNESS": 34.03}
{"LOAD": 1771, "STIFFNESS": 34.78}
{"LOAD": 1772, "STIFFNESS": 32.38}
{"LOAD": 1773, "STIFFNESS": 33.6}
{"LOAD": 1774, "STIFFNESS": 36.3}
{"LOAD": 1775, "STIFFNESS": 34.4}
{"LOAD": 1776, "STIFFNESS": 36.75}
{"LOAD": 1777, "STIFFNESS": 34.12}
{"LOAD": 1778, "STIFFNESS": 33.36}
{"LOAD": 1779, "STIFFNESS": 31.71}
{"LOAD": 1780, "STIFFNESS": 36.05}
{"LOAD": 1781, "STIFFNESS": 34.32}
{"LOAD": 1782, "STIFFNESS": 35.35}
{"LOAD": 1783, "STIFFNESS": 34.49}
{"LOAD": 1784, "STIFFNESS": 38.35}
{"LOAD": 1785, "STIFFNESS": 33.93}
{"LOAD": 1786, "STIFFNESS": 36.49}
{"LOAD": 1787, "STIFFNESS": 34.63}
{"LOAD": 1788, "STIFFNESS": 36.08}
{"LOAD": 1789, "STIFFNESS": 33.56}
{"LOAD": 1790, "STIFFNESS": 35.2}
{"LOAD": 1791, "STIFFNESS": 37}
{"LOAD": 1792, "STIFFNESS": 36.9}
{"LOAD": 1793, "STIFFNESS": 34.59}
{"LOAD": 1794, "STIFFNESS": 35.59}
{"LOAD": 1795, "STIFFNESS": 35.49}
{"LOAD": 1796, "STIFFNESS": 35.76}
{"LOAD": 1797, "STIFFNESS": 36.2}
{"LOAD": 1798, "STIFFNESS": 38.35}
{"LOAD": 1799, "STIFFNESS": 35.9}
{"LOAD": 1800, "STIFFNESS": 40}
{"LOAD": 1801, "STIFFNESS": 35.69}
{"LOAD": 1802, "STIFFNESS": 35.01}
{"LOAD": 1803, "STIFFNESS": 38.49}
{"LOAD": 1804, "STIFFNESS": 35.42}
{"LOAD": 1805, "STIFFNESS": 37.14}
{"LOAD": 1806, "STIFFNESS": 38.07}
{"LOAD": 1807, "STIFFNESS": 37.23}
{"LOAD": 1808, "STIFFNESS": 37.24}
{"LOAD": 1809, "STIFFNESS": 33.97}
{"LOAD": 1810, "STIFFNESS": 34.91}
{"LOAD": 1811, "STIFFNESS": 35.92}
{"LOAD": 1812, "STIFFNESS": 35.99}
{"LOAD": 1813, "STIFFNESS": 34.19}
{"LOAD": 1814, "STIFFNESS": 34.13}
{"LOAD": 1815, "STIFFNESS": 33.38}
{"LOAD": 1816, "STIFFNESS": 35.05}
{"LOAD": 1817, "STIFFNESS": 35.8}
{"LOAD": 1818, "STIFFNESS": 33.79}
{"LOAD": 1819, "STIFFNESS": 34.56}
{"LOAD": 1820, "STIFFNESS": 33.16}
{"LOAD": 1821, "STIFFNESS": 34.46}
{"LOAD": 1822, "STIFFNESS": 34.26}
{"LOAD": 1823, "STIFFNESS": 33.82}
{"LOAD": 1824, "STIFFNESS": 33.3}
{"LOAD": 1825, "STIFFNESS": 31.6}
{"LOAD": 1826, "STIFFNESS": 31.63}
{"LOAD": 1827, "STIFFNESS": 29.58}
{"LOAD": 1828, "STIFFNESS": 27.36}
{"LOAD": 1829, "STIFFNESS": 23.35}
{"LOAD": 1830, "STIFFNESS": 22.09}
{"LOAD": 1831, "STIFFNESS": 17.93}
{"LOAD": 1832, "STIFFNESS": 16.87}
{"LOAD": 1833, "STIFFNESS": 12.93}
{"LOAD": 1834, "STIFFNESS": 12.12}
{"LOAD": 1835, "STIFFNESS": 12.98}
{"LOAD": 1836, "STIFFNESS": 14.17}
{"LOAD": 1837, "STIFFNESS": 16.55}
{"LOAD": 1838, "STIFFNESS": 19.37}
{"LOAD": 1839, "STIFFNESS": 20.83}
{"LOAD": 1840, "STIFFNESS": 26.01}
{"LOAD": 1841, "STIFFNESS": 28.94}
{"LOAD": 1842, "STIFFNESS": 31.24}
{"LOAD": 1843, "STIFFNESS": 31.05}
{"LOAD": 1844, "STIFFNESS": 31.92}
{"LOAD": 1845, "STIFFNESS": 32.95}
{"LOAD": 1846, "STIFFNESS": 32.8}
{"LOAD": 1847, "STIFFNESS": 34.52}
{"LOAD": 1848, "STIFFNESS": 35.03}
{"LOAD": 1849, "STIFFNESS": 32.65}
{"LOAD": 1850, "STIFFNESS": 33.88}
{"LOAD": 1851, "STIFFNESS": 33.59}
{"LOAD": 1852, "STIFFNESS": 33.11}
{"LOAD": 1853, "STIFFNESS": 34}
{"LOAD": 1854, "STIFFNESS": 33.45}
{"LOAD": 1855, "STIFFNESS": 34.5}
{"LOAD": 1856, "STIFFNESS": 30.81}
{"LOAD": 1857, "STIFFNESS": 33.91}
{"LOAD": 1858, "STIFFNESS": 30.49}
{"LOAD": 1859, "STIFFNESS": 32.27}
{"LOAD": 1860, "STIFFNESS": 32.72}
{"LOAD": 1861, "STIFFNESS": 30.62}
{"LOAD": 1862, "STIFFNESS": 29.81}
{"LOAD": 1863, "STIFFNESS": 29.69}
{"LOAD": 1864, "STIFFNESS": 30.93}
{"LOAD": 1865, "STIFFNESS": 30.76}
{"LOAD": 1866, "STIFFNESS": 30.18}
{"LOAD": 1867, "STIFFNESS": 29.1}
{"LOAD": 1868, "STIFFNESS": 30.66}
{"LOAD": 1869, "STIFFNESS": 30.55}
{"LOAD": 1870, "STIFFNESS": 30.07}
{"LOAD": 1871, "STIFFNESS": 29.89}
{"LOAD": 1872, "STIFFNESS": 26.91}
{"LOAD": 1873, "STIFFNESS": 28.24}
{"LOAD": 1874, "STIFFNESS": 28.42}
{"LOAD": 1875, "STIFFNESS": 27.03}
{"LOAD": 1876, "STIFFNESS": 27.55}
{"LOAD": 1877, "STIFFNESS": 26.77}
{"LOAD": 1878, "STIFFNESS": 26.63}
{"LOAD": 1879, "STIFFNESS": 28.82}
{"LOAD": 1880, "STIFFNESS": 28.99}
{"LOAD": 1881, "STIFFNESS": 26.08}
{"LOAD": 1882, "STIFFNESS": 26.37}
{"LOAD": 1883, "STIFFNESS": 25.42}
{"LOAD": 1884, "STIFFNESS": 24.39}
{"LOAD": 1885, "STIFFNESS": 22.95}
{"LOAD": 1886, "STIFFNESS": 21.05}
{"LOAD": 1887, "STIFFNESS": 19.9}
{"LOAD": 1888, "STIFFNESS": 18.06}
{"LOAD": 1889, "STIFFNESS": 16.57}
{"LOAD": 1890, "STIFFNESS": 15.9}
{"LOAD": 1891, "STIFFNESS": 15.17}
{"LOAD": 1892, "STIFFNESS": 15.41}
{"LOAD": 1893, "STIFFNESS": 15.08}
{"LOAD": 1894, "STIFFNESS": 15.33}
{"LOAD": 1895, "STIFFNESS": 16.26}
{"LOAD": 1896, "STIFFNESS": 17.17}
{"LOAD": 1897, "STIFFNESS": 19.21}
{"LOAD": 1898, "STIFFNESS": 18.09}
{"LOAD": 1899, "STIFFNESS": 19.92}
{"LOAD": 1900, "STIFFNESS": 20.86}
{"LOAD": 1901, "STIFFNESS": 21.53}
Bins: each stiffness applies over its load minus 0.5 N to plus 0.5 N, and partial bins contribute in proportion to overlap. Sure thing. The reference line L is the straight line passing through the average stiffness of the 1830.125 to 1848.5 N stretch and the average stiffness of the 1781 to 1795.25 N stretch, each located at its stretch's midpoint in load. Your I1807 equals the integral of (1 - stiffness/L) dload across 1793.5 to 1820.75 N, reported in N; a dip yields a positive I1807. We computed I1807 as -4.1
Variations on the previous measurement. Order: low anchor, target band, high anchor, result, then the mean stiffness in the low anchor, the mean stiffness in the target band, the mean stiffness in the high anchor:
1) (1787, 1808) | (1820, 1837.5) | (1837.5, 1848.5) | 4.3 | 36.4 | 24.1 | 29.5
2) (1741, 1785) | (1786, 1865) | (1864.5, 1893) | -3.0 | 36.7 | 31.6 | 25.1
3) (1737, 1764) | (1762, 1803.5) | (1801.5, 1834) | -0.7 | 38.3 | 35.6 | 31.7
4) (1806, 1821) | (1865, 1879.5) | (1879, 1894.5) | -3.2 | 35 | 28.7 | 20.7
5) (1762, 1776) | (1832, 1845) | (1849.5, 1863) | 4.4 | 35.5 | 21.8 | 32.4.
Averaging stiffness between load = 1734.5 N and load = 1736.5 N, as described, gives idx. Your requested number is 38.7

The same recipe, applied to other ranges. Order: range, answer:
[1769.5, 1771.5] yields 34.4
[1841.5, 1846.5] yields 32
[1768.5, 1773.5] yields 34.4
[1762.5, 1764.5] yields 37.3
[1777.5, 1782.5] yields 34.2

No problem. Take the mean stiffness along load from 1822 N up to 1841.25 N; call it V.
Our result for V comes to 22.9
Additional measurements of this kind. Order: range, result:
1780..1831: 34.4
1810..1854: 29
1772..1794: 35.1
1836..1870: 30.3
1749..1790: 36.1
